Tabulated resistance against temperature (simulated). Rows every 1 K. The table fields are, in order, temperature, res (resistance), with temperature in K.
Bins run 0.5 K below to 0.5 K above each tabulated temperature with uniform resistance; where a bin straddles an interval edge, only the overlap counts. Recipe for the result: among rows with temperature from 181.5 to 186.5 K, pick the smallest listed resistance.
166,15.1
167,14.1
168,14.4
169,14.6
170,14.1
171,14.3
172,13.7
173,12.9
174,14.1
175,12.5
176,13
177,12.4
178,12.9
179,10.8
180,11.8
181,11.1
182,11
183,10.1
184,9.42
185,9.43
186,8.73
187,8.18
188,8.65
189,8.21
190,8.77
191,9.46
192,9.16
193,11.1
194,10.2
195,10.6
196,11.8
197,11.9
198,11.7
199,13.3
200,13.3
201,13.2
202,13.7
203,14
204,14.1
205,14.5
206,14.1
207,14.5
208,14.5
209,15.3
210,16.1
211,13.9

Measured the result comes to 8.73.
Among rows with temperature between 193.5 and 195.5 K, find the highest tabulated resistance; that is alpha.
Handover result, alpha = 10.6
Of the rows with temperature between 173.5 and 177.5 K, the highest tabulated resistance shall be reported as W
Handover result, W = 14.1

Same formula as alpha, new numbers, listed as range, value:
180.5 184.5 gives 11.1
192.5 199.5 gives 13.3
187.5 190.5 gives 8.77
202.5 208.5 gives 14.5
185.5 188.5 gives 8.73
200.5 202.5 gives 13.7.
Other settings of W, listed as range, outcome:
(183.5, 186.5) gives 9.43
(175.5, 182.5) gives 13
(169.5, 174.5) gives 14.3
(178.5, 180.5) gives 11.8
